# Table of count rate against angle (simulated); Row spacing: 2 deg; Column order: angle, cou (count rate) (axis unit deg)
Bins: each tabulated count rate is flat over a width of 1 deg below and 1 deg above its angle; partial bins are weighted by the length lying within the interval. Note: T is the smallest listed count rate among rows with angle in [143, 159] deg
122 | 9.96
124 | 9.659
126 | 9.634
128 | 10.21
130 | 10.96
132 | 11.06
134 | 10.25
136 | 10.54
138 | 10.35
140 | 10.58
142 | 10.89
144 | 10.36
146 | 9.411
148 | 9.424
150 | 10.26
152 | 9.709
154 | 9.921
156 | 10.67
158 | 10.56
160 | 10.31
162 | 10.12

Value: 9.411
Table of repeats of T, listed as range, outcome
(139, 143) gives 10.58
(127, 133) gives 10.21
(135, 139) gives 10.35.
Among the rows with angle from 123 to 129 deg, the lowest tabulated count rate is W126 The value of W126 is 9.634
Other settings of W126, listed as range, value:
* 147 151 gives 9.424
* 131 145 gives 10.25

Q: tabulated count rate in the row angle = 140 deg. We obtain 10.58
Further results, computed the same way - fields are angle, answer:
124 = 9.659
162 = 10.12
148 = 9.424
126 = 9.634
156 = 10.67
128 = 10.21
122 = 9.96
